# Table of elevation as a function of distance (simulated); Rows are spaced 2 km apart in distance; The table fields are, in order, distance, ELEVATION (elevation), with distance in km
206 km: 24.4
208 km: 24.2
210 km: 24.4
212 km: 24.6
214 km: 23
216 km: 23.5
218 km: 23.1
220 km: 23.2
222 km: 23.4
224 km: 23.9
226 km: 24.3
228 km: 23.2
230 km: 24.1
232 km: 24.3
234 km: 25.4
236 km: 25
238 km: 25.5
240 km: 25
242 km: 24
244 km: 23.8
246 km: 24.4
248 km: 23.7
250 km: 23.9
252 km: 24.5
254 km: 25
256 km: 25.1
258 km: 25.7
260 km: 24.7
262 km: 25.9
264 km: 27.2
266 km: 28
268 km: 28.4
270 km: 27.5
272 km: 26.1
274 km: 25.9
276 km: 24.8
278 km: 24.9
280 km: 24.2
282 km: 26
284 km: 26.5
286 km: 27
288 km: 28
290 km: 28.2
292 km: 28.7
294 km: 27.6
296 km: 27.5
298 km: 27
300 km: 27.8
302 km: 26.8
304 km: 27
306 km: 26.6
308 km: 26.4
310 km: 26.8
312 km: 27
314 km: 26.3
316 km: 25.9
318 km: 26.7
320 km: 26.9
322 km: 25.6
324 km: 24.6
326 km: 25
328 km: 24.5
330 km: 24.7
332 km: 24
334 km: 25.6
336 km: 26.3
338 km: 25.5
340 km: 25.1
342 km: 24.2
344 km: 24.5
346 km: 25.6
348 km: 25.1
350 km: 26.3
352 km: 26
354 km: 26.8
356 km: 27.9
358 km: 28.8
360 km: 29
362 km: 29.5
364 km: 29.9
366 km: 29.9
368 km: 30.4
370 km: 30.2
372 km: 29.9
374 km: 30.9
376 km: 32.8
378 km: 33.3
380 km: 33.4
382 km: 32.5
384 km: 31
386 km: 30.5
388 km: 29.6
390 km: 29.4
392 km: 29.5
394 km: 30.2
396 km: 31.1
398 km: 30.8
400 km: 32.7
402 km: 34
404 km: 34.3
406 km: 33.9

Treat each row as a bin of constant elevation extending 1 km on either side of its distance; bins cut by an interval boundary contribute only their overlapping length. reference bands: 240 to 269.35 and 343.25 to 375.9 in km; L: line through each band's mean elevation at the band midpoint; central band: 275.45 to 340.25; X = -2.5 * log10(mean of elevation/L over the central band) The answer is 0.02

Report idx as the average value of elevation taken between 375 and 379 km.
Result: 33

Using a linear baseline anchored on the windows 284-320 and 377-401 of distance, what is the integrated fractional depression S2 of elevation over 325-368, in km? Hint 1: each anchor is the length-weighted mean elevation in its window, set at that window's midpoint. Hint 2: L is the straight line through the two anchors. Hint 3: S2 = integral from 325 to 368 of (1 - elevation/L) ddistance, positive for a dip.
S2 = 4.0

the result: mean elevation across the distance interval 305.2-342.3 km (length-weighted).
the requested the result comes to 25.7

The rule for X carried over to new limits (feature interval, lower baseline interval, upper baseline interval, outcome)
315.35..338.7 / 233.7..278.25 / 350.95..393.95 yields 0.11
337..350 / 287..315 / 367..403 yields 0.17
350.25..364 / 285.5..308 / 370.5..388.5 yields 0.09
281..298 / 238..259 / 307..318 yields -0.07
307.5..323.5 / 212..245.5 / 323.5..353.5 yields -0.06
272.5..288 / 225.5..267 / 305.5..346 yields -0.02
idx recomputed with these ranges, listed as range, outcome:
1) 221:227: 23.9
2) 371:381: 32.1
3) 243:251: 23.9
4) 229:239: 24.9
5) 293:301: 27.5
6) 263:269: 27.9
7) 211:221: 23.5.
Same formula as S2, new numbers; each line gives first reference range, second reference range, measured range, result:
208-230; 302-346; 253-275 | -1.6 km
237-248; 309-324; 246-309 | -2.4 km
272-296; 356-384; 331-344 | 1.8 km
